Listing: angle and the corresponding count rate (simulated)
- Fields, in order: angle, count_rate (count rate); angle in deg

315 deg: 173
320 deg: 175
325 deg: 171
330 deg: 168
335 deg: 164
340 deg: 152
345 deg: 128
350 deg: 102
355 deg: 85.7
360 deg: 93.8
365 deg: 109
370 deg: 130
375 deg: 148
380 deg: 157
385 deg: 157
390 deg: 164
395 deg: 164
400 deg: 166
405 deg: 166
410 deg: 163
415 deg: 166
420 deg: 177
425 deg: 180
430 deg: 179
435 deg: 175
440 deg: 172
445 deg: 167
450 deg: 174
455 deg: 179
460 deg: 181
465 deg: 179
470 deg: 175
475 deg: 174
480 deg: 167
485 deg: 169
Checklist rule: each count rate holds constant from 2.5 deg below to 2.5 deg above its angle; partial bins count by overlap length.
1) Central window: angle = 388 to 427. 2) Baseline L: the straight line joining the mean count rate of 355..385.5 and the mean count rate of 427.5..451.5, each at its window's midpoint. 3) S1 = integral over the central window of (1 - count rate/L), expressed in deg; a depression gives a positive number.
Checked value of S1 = -4.2 deg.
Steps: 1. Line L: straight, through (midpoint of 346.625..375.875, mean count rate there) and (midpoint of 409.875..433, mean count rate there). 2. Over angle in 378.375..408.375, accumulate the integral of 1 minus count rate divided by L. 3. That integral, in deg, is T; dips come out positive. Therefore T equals -3.9 deg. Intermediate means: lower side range 110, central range 163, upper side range 174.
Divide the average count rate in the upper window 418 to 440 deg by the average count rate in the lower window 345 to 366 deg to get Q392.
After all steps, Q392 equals 1.8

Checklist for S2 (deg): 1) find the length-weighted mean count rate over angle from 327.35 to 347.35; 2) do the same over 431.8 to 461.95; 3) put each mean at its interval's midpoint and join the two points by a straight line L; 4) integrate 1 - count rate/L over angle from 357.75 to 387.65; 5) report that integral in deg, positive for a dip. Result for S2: 5.1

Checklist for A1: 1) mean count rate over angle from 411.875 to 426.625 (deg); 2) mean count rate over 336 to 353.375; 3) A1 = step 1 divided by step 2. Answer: 1.4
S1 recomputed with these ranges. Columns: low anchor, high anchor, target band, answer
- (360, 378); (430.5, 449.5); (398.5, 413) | -1.5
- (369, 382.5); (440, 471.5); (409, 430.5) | -1.4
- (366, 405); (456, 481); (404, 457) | -2.2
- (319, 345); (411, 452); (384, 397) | 0.5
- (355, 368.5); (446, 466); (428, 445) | -1.3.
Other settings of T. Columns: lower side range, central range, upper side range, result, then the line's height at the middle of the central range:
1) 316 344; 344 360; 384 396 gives 6.09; 163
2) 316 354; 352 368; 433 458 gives 5.96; 155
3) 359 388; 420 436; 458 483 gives -2.11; 157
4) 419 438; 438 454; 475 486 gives 0.28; 175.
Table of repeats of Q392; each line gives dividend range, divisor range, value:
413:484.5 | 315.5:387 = 1.25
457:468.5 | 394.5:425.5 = 1.07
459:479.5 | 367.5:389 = 1.18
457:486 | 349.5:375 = 1.61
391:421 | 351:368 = 1.70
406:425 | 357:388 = 1.29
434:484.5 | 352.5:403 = 1.26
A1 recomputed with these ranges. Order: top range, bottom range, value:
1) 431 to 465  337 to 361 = 1.53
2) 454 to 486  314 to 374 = 1.28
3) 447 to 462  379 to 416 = 1.09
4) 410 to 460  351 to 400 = 1.29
